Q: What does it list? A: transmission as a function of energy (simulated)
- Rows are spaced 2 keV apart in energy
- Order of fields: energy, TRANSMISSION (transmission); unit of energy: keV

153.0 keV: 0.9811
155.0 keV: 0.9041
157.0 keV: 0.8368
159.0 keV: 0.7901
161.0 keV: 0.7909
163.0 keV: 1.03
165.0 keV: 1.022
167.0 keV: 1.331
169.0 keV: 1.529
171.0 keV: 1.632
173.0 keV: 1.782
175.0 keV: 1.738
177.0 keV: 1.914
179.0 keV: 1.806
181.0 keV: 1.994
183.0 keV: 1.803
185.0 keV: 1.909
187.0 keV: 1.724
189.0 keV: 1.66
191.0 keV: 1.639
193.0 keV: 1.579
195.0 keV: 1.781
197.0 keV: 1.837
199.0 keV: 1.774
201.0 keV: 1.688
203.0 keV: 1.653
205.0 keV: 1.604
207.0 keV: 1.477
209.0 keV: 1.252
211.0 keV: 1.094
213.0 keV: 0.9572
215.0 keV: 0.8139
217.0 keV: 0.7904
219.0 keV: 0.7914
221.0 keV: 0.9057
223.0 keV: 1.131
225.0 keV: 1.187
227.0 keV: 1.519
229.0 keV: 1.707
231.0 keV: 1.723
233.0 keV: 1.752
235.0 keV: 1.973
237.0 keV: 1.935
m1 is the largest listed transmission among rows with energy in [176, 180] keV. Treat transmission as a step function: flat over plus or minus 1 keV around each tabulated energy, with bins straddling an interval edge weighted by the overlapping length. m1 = 1.914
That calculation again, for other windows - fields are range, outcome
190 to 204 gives 1.837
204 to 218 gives 1.604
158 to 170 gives 1.529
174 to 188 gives 1.994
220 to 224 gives 1.131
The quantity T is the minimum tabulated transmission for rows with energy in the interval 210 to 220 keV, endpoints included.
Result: 0.7904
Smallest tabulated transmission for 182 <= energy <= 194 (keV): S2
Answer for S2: 1.579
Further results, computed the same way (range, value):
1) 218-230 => 0.7914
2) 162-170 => 1.022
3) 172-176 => 1.738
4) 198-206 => 1.604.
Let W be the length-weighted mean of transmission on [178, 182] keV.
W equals 1.9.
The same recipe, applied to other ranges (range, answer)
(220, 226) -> 1.07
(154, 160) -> 0.844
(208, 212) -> 1.17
